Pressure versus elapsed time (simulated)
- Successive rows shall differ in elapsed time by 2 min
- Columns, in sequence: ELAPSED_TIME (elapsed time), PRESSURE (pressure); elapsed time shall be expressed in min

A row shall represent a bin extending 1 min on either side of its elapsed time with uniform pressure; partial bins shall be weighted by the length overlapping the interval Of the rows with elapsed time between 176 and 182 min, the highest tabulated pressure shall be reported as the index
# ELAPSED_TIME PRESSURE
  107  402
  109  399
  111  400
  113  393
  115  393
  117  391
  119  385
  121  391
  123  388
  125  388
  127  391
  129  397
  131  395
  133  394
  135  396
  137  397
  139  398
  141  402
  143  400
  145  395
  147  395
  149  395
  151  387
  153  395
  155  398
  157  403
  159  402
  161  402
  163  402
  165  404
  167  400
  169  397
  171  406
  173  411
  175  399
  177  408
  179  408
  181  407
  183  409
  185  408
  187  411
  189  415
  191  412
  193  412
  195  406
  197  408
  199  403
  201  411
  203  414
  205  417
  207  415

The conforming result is 408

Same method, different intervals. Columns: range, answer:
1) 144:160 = 403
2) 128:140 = 398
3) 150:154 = 395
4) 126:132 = 397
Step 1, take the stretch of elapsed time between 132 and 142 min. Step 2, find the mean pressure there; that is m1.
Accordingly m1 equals 397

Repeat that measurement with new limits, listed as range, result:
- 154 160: 401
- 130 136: 395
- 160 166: 403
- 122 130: 391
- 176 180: 408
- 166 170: 398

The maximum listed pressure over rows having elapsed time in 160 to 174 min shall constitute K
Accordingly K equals 411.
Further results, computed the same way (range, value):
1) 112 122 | 393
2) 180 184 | 409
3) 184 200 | 415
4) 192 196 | 412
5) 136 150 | 402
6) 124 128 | 391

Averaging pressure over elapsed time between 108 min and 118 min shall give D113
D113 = 395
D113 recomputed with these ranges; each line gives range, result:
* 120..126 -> 389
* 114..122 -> 390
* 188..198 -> 411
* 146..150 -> 395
